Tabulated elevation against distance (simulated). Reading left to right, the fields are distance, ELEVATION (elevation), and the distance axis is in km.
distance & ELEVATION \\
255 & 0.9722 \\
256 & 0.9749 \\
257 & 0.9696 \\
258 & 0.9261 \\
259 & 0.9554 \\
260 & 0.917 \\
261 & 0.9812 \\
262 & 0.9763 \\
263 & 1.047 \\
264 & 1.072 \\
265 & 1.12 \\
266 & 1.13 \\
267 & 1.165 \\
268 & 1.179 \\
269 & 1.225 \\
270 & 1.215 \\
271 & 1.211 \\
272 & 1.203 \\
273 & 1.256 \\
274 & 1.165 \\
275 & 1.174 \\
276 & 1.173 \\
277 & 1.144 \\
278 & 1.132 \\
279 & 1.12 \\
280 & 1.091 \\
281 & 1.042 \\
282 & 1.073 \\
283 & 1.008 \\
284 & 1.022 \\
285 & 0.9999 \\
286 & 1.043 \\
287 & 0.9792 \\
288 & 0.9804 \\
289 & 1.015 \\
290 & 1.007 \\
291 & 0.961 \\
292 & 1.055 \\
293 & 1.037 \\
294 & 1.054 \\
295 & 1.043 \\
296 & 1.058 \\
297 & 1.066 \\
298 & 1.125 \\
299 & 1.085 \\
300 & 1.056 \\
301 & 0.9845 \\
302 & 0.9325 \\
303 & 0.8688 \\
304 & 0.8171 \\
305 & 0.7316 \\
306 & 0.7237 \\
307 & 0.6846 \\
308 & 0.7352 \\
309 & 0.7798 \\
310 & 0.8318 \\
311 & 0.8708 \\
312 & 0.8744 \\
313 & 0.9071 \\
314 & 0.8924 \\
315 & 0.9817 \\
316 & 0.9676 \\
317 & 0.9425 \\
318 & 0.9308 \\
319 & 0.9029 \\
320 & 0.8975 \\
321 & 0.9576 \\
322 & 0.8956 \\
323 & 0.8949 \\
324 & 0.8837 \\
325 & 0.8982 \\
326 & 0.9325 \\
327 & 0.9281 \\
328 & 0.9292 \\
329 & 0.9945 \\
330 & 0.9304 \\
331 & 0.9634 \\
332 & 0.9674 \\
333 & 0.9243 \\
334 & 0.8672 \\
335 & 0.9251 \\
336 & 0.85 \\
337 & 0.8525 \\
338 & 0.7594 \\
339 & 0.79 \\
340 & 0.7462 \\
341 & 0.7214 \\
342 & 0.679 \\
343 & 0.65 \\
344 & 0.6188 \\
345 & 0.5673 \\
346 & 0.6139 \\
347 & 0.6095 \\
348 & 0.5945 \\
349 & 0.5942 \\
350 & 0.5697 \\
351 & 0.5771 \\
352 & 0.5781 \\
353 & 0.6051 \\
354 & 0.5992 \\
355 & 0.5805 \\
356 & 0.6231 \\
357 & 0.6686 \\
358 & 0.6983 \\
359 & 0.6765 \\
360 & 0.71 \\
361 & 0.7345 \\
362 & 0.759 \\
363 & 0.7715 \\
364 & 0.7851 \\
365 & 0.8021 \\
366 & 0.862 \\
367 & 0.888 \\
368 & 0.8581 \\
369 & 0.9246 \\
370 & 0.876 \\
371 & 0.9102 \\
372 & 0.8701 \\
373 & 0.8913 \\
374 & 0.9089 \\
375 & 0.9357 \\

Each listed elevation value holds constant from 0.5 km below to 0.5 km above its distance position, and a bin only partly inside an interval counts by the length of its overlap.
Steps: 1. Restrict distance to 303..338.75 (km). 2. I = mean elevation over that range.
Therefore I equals 0.88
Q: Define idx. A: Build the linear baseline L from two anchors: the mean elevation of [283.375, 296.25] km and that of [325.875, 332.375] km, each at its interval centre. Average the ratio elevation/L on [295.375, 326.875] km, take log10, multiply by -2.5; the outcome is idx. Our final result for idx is 0.085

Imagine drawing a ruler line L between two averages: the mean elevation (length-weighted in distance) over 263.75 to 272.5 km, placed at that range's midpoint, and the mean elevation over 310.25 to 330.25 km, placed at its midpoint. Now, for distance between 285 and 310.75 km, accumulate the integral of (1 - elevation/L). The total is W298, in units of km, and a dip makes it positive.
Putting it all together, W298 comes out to 2.1 km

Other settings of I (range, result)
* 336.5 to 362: 0.659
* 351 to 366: 0.687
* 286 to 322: 0.936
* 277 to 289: 1.05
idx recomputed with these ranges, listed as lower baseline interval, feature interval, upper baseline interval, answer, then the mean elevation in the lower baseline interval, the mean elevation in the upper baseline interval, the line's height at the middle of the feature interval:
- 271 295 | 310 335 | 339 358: -0.15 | 1.08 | 0.628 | 0.807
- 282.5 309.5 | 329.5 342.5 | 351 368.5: -0.05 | 0.957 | 0.714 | 0.804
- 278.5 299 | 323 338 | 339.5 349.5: -0.23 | 1.04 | 0.639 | 0.74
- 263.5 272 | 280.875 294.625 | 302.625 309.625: -0.07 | 1.17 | 0.762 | 0.956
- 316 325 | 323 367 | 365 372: 0.19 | 0.915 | 0.879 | 0.897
